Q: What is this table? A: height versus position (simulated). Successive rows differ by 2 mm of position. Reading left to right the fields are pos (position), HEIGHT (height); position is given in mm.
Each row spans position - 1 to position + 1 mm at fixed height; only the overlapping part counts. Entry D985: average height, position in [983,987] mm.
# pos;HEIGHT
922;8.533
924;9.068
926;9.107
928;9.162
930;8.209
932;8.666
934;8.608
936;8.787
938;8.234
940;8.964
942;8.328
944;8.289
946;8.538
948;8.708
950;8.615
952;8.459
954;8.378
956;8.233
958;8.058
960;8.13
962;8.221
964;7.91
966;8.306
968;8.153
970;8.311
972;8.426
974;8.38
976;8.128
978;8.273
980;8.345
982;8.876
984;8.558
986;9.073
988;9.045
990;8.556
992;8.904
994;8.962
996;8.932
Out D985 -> 8.82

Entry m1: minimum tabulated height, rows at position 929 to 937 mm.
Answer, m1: 8.209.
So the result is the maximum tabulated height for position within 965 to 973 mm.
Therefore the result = 8.426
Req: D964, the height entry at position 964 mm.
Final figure 7.91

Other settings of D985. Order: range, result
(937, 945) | 8.45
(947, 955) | 8.54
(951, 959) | 8.28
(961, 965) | 8.07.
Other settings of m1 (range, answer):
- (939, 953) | 8.289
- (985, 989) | 9.045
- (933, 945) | 8.234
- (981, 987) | 8.558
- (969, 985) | 8.128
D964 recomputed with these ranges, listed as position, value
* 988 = 9.045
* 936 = 8.787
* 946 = 8.538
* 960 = 8.13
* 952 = 8.459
